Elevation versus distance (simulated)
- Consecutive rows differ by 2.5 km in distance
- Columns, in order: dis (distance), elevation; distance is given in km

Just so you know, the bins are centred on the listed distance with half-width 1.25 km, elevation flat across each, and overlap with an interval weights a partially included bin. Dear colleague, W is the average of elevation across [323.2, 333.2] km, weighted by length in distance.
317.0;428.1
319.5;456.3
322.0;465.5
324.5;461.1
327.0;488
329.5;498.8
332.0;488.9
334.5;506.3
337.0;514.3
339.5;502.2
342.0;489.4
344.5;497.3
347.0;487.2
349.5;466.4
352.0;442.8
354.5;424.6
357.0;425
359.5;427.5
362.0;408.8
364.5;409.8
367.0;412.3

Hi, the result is 484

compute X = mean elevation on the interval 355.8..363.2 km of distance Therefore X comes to 420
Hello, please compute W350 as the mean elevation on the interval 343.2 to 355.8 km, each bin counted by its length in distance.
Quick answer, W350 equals 464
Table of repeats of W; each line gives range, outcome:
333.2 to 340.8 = 507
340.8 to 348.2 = 491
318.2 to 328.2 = 467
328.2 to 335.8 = 498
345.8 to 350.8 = 476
